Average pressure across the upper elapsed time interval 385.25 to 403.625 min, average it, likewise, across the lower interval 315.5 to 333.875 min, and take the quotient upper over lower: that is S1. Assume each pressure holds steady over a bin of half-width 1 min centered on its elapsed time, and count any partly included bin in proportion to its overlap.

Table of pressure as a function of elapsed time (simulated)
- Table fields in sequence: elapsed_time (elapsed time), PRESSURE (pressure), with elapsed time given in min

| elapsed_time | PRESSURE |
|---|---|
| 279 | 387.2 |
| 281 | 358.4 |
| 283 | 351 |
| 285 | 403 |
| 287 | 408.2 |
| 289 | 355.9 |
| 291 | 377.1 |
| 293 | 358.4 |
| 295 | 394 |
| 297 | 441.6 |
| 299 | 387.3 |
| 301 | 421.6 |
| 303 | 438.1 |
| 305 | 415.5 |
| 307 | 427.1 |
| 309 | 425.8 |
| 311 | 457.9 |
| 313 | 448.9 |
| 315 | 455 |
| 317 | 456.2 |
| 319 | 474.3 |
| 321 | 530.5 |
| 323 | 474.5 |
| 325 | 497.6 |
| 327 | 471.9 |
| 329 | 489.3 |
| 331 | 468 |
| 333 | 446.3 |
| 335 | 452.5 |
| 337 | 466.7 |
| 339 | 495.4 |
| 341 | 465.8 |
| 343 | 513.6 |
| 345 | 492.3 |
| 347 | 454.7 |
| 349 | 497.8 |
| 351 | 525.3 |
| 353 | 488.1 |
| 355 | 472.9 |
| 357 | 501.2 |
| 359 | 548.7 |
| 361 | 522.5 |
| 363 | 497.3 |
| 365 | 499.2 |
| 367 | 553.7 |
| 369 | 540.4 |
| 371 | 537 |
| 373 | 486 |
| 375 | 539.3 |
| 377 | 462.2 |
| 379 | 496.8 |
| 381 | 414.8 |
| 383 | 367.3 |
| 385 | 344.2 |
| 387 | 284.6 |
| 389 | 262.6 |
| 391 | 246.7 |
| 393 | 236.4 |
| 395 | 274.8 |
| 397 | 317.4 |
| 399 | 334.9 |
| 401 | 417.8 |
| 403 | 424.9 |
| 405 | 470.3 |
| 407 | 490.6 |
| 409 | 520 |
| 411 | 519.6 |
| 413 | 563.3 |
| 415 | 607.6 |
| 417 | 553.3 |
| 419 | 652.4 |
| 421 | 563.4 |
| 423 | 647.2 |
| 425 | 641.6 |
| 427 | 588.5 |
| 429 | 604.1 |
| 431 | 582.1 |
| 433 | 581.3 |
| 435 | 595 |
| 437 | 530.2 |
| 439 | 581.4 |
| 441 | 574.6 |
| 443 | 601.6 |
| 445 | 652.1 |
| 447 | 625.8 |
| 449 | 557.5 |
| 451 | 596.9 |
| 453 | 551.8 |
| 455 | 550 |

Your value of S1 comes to 0.65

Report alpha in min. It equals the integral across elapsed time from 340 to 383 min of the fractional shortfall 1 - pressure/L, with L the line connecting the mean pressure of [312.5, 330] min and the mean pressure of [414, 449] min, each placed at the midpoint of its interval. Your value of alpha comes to 2.0 min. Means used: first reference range 478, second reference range 598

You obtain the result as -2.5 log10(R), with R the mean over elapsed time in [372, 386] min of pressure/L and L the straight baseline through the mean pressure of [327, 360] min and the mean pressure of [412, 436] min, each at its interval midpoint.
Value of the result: 0.20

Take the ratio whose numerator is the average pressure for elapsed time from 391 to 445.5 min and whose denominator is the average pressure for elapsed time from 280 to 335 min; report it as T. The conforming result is 1.20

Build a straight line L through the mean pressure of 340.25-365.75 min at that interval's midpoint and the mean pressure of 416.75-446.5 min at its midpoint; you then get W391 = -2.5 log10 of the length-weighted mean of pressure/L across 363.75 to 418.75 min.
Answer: 0.24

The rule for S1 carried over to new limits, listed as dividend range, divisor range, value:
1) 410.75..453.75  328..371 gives 1.19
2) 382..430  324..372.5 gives 0.92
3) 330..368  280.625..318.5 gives 1.20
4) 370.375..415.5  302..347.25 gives 0.89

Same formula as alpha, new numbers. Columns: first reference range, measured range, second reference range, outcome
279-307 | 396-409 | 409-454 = 3.1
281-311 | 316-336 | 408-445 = -1.5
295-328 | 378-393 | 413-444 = 5.6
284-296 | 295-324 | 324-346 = -1.4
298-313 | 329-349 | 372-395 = -3.6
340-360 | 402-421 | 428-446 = 0.9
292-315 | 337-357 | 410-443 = -0.4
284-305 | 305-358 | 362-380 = -2.4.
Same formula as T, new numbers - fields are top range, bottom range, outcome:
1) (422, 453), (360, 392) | 1.35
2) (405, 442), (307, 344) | 1.22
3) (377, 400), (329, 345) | 0.70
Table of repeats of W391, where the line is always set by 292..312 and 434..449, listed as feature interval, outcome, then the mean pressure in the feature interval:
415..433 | -0.06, 603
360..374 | -0.05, 519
